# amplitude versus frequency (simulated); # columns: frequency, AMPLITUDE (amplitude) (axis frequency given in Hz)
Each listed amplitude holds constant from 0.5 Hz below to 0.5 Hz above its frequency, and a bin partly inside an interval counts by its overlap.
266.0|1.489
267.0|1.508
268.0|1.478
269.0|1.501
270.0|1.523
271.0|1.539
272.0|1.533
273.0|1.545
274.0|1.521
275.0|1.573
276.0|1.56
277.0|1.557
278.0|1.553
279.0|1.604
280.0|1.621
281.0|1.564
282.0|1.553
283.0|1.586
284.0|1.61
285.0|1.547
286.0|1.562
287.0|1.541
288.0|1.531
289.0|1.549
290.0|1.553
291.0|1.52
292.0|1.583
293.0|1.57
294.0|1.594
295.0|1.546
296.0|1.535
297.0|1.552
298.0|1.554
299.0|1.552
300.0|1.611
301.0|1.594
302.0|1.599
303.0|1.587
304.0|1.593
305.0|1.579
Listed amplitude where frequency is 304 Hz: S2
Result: 1.593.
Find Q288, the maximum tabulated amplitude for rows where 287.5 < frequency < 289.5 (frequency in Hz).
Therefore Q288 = 1.549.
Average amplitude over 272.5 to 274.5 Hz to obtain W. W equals 1.53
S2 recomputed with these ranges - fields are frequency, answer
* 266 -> 1.489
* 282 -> 1.553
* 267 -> 1.508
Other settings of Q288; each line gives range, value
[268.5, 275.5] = 1.573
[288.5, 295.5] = 1.594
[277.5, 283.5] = 1.621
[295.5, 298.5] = 1.554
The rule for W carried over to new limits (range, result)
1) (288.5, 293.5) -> 1.56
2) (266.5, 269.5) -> 1.5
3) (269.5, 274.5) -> 1.53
